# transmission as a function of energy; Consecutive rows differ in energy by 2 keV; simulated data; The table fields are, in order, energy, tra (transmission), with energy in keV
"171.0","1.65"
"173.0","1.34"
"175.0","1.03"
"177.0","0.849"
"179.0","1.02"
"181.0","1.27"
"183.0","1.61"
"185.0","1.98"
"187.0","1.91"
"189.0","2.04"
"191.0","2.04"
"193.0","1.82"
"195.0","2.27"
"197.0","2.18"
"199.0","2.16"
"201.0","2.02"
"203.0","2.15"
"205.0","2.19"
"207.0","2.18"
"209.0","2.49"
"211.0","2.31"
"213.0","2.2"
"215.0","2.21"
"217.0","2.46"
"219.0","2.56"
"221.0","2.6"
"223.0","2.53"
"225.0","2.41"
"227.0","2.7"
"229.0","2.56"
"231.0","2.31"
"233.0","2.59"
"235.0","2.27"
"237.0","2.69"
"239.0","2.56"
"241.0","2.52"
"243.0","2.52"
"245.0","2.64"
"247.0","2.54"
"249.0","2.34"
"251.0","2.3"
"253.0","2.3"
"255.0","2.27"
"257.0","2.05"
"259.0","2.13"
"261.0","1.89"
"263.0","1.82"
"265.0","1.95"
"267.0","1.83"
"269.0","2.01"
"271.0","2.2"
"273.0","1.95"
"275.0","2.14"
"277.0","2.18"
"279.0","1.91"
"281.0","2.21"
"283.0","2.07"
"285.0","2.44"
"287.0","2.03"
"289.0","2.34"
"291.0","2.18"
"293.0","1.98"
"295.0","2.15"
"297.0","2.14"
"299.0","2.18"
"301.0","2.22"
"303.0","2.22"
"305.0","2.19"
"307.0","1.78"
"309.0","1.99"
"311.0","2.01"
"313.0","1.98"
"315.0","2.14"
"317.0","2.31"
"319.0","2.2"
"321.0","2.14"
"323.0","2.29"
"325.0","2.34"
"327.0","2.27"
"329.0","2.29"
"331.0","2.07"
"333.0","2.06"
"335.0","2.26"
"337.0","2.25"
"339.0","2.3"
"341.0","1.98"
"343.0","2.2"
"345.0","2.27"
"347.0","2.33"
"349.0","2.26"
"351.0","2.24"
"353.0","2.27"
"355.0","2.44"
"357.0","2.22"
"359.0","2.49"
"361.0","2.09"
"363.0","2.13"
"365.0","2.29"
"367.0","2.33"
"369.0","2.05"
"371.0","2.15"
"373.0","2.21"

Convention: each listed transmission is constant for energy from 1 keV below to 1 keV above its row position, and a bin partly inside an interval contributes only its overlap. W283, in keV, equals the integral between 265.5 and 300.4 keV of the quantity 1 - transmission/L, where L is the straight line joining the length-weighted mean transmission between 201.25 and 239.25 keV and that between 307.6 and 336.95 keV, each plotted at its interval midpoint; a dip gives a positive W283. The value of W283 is 2.2 keV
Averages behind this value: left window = 2.41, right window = 2.17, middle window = 2.11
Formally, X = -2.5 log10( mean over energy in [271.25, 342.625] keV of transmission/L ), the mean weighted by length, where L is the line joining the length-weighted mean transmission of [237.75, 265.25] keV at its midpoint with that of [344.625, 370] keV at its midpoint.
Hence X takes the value 0.06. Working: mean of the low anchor 2.29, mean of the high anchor 2.26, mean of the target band 2.15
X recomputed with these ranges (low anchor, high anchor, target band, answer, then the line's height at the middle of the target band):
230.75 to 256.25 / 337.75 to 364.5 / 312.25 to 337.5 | 0.046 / 2.3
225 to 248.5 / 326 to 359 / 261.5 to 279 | 0.213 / 2.44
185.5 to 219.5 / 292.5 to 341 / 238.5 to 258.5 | -0.107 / 2.17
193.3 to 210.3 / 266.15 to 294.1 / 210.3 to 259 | -0.130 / 2.16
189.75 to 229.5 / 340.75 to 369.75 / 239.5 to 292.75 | 0.046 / 2.28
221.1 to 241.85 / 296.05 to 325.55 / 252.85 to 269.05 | 0.180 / 2.38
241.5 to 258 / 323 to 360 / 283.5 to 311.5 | 0.087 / 2.31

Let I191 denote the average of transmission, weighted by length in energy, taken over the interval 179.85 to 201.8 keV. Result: 1.93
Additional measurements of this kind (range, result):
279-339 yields 2.16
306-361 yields 2.2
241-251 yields 2.49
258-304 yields 2.09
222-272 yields 2.32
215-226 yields 2.48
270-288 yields 2.13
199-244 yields 2.4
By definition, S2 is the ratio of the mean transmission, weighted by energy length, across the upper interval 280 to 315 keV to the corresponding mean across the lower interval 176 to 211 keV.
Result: 1.12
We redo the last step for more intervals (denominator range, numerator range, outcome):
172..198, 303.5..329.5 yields 1.31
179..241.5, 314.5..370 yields 1.00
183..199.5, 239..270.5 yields 1.10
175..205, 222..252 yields 1.39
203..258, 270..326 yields 0.89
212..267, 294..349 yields 0.92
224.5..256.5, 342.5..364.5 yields 0.92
